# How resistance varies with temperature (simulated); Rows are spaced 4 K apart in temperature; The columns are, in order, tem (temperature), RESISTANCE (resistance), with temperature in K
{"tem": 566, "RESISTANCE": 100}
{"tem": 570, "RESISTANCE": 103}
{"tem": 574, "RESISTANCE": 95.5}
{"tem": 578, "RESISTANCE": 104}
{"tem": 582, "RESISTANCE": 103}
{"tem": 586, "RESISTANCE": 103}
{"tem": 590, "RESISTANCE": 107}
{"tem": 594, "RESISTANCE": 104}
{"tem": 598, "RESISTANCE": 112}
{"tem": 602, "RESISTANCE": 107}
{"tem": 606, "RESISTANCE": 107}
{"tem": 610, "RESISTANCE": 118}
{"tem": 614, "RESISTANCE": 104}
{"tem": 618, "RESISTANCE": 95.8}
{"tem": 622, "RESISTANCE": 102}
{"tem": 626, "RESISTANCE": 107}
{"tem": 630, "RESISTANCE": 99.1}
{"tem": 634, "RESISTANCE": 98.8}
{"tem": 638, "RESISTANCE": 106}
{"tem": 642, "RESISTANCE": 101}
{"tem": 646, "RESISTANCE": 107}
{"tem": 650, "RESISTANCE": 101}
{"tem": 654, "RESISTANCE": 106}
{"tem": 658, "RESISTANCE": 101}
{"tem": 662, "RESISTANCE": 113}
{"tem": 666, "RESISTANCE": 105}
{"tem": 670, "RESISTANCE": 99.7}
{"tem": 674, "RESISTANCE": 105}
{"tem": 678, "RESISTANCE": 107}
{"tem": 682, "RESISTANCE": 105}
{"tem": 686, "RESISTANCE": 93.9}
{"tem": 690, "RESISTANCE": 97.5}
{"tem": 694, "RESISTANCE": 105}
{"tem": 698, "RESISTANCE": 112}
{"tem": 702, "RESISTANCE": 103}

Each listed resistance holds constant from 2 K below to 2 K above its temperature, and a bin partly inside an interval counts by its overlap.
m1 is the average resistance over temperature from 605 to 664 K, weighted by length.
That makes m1 104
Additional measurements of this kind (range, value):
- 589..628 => 106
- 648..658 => 103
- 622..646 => 103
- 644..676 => 105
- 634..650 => 103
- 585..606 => 107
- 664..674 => 103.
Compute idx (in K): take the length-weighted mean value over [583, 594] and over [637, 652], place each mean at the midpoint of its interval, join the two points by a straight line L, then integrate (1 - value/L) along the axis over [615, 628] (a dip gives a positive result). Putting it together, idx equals 0.3 K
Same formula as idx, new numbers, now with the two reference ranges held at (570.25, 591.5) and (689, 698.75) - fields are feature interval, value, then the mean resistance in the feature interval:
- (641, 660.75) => 0.03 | 104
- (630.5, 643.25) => 0.23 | 102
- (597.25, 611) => -1.00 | 110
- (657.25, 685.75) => -0.10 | 105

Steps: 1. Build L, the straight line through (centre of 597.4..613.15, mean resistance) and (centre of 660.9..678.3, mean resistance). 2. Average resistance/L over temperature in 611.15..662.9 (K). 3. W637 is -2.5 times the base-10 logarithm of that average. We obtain 0.048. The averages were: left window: 110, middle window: 103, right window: 105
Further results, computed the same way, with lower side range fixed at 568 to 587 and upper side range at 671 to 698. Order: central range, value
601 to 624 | -0.04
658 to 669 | -0.04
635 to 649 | -0.02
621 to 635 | 0.00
